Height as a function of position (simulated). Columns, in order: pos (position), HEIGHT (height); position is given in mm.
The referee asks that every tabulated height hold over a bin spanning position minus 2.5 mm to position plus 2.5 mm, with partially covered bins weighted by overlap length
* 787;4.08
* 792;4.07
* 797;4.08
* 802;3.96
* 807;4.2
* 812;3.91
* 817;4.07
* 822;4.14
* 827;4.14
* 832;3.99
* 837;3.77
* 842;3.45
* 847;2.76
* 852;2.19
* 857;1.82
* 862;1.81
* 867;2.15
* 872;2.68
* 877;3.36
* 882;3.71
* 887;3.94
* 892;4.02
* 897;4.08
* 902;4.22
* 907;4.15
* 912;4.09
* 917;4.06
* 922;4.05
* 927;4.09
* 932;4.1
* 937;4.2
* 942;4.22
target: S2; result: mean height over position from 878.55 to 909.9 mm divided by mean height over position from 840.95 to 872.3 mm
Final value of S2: 1.71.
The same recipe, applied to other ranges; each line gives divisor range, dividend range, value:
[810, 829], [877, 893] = 0.93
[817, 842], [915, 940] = 1.04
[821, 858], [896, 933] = 1.24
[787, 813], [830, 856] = 0.77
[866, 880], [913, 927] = 1.44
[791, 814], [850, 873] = 0.52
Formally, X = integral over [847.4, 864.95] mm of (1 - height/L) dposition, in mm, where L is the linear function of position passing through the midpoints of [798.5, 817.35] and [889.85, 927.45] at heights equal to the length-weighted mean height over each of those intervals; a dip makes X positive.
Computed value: 8.72 mm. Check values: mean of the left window 4.03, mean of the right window 4.1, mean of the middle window 2.04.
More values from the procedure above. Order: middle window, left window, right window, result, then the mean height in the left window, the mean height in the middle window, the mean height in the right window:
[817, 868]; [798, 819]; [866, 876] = 3.4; 4.04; 3.1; 2.6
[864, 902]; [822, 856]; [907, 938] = 3.2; 3.37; 3.45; 4.1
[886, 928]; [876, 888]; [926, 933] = -2.0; 3.68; 4.08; 4.09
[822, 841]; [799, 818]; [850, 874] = -4.4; 4.03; 3.95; 2.12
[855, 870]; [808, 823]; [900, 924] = 7.8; 4.05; 1.96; 4.11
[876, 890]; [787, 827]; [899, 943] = 1.3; 4.07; 3.72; 4.13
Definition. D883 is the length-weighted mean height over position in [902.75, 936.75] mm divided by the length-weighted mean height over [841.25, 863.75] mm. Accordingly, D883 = 1.75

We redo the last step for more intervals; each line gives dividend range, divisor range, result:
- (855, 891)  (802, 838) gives 0.71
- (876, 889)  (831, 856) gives 1.19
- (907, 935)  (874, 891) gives 1.11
